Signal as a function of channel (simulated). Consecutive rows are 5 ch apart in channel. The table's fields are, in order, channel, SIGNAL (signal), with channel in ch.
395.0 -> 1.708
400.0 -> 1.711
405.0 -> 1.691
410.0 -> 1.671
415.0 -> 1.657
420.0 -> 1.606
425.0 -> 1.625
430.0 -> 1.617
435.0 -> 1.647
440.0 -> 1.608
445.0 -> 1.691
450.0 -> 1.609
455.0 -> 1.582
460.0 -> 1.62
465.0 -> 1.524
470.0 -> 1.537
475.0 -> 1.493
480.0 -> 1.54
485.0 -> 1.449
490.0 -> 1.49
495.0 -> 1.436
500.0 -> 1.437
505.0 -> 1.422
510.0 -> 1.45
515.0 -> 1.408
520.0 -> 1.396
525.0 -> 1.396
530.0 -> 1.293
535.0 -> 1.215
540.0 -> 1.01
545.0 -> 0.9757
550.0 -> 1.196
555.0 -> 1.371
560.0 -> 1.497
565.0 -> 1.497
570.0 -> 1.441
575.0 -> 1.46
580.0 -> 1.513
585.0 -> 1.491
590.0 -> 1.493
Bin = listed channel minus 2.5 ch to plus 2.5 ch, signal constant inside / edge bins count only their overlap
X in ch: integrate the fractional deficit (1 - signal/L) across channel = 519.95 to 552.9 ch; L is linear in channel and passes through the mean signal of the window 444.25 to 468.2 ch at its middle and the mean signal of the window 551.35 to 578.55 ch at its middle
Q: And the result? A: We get 6.3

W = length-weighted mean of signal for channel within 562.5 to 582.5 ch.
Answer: 1.48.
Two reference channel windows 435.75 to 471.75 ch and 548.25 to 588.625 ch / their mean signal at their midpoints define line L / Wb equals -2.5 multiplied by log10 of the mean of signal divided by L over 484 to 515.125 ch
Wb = 0.07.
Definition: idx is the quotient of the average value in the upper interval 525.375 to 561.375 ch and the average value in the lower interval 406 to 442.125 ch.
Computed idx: 0.75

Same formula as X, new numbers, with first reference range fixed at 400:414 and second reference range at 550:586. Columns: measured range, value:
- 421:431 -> 0.22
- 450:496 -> 1.76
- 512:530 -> 1.54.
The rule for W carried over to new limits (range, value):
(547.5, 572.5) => 1.4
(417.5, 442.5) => 1.62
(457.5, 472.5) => 1.56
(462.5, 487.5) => 1.51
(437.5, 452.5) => 1.64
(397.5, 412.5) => 1.69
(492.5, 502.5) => 1.44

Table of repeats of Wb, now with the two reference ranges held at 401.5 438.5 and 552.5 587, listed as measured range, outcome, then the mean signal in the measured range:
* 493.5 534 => 0.10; 1.4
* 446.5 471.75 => 0.01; 1.58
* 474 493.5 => 0.06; 1.49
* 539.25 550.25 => 0.39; 1.04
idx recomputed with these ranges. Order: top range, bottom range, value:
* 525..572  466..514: 0.87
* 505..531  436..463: 0.86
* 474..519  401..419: 0.87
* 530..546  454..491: 0.73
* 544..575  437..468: 0.85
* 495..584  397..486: 0.84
